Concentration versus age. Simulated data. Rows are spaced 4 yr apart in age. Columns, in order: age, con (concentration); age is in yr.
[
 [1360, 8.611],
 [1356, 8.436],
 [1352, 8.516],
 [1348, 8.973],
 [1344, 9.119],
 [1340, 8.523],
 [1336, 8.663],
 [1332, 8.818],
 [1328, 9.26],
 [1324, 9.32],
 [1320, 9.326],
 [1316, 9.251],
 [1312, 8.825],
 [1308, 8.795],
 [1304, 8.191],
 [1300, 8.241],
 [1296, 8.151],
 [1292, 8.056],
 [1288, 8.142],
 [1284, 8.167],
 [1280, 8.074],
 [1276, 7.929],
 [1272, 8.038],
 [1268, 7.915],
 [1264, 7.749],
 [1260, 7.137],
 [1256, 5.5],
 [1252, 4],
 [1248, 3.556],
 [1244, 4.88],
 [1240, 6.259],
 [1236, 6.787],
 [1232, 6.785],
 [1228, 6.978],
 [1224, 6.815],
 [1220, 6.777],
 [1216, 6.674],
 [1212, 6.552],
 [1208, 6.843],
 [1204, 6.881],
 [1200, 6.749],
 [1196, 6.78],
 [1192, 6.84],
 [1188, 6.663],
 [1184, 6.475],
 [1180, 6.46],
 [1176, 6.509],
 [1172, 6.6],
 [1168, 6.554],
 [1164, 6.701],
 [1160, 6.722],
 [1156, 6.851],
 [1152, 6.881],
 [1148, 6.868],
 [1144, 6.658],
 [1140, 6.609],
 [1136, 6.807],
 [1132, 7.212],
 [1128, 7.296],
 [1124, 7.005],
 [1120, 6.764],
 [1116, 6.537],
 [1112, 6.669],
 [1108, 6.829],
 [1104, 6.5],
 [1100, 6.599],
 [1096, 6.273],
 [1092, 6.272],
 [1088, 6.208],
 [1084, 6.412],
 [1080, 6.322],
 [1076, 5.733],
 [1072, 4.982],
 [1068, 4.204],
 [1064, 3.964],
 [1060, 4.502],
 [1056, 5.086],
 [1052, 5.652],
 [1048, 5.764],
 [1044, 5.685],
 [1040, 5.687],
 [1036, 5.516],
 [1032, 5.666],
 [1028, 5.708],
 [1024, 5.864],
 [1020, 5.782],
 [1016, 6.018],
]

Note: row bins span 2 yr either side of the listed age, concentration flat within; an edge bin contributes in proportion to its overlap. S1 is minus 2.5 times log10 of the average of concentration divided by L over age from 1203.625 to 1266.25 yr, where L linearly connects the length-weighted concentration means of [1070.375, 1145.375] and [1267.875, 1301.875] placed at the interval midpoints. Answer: 0.22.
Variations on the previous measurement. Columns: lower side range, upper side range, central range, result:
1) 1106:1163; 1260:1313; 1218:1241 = 0.13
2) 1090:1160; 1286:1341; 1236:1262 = 0.44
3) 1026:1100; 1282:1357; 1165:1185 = 0.06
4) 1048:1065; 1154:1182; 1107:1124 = -0.15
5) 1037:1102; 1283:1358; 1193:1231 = 0.09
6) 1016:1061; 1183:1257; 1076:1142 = -0.13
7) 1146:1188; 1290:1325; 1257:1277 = 0.06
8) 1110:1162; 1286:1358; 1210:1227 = 0.14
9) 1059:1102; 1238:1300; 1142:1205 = -0.07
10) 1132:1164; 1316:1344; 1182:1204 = 0.10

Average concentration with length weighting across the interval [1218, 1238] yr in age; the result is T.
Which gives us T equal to 6.83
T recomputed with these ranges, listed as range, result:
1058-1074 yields 4.41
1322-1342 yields 8.92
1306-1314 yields 8.81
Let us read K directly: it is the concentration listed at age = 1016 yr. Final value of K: 6.018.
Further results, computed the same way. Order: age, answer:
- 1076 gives 5.733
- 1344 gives 9.119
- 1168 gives 6.554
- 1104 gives 6.5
